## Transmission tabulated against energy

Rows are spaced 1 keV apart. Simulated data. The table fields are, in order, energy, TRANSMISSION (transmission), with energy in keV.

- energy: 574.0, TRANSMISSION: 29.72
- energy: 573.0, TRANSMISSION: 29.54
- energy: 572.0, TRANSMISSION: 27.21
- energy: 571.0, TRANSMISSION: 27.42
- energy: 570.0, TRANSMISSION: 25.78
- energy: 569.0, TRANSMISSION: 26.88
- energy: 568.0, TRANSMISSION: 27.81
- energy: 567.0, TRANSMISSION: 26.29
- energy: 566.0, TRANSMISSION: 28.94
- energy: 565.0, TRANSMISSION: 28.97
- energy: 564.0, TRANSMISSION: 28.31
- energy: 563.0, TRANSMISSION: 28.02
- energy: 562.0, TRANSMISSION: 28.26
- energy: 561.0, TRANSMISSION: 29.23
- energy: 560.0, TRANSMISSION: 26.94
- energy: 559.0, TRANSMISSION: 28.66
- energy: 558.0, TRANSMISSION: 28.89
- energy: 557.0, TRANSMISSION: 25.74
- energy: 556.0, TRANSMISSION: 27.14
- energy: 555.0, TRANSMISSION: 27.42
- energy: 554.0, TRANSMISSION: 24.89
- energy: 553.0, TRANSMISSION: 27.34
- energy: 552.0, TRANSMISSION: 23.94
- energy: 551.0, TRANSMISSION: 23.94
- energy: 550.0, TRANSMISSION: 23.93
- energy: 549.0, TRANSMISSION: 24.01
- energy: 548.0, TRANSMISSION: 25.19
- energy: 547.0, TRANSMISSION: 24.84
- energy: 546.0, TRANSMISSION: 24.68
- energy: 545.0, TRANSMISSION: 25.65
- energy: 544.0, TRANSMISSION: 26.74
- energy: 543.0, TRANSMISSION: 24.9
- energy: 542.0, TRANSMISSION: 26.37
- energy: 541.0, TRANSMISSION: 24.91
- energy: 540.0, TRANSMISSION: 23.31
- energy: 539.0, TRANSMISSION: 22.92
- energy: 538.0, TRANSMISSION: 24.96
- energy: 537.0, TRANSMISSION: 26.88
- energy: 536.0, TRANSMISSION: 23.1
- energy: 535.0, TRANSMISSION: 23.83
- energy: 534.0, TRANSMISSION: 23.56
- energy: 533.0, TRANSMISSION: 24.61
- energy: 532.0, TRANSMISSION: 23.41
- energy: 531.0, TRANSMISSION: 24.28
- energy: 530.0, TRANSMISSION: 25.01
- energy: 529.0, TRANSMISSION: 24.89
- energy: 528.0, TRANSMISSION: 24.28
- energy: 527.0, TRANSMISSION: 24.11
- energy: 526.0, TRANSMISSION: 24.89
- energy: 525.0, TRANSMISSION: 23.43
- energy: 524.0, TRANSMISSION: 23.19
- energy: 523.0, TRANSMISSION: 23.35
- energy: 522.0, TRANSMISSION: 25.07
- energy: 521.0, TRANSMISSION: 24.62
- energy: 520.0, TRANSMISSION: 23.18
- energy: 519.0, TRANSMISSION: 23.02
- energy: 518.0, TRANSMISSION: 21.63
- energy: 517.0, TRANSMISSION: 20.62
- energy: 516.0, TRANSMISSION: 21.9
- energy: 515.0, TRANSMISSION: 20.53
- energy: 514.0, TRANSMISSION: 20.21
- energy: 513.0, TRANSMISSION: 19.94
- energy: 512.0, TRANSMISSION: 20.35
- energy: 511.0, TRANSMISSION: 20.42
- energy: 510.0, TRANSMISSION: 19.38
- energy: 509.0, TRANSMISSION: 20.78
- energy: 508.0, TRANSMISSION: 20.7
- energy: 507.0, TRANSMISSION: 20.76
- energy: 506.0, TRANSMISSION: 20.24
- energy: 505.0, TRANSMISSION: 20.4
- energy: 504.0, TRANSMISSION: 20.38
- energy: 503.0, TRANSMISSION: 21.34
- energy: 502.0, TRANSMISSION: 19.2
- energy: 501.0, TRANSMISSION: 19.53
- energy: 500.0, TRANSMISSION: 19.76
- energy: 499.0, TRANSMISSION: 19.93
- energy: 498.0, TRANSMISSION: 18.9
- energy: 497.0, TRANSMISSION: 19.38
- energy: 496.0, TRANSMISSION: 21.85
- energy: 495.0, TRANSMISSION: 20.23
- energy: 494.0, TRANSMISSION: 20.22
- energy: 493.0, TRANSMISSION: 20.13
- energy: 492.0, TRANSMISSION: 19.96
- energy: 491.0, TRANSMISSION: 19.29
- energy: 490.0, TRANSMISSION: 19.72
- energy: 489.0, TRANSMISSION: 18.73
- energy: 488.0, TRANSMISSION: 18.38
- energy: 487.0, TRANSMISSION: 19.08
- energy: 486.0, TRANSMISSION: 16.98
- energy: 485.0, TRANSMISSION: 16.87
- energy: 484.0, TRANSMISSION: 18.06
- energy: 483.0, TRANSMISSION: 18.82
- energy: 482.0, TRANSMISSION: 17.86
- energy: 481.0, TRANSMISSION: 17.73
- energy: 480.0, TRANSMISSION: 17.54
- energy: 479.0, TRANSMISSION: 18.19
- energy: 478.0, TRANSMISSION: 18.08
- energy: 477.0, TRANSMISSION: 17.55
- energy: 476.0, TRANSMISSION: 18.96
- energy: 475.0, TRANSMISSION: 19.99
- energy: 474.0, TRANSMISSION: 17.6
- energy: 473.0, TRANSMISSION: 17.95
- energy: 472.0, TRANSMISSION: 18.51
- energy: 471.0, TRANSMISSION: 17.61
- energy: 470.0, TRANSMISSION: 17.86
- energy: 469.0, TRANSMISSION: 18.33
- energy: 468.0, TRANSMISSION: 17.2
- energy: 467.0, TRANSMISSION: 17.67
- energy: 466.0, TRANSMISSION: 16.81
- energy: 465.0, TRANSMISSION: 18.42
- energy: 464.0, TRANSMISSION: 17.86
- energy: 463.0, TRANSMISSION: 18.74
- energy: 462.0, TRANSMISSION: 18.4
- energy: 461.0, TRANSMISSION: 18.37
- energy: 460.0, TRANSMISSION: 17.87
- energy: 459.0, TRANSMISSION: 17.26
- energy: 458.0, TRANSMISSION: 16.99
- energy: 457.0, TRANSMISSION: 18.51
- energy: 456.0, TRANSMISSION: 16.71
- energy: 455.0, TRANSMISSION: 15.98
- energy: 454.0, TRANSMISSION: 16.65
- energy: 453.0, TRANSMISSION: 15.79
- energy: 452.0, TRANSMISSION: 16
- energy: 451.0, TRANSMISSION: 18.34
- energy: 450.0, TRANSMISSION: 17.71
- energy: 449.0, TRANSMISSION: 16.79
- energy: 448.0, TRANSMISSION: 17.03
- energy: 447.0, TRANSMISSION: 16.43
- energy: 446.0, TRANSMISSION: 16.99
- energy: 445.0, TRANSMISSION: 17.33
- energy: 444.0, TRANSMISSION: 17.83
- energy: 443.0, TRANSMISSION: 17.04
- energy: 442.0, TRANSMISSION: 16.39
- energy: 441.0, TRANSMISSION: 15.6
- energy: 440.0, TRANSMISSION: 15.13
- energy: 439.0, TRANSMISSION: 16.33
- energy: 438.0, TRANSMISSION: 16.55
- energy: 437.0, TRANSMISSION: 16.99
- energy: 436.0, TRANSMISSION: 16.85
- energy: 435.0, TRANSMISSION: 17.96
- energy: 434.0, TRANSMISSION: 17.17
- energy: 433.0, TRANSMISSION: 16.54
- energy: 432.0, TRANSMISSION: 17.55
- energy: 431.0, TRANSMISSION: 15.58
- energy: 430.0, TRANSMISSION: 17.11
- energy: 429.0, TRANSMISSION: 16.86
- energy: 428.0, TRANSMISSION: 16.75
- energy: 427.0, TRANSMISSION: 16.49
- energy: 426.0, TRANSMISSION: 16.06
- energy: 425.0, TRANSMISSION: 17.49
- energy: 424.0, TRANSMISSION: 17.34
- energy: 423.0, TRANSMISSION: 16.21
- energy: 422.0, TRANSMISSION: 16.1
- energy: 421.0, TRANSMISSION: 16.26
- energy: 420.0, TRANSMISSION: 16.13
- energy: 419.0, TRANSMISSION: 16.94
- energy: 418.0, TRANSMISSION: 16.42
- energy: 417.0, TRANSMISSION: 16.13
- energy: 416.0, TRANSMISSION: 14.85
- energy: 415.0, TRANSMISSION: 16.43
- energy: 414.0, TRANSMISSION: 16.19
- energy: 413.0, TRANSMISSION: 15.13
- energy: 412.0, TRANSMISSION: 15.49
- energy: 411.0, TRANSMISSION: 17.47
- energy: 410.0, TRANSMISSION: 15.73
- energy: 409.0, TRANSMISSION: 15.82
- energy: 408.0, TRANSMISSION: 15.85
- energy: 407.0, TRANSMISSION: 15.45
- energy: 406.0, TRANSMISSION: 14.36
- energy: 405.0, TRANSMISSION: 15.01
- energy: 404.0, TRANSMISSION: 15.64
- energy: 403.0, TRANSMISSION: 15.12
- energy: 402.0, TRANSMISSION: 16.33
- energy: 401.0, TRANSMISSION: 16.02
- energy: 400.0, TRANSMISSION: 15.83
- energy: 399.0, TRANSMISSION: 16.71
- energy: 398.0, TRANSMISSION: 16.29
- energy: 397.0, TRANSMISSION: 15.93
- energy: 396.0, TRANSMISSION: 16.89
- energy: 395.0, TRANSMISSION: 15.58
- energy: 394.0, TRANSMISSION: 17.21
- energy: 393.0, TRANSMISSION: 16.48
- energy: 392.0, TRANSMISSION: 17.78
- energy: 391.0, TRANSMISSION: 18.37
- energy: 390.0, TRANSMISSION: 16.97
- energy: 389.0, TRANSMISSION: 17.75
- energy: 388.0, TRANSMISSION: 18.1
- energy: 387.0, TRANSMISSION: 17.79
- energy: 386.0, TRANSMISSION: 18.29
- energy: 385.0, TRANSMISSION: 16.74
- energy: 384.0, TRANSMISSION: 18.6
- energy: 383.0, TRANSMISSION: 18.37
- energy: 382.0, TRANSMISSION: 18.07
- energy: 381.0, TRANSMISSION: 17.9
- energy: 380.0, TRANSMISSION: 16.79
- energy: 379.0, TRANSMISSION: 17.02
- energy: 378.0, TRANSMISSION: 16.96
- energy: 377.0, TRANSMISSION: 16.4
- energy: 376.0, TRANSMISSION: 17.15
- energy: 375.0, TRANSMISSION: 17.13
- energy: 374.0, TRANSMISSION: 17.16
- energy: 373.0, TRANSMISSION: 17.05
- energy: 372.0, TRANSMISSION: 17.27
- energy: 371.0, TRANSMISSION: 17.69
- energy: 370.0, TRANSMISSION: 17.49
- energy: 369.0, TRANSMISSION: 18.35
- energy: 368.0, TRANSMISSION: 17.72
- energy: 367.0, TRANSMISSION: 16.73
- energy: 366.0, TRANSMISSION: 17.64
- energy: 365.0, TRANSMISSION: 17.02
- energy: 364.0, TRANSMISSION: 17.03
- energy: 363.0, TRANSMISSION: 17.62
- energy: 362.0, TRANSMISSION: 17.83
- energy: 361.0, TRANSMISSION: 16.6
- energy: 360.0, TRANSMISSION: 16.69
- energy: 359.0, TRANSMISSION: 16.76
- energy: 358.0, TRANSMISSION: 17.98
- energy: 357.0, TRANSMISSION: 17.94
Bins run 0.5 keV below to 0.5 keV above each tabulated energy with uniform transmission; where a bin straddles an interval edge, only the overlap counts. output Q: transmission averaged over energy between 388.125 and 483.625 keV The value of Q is 16.9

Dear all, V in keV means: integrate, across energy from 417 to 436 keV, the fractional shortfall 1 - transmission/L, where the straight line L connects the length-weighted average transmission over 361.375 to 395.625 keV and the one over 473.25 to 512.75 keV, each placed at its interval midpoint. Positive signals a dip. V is 1.6 keV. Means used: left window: 17.4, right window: 19.3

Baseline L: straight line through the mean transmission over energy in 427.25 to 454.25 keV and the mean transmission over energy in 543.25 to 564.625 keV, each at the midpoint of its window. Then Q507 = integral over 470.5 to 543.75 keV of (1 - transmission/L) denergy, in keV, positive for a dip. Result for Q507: 4.5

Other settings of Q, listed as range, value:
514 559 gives 24.4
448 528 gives 19.4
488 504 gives 19.8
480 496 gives 18.9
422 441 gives 16.7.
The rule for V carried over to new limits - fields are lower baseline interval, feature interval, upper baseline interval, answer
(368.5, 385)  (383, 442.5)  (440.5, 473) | 3.1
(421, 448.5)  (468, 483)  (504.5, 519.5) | 0.6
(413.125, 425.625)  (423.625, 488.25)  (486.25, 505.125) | 2.1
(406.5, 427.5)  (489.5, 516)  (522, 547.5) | 2.5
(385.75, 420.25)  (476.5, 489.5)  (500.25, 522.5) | 1.2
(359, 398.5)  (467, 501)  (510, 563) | 5.1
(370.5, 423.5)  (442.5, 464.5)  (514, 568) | 2.9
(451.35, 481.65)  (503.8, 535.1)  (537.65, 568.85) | 0.7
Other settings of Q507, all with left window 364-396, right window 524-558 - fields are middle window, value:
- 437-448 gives 2.00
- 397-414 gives 2.55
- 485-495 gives 1.51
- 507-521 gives 1.49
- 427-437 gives 1.46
